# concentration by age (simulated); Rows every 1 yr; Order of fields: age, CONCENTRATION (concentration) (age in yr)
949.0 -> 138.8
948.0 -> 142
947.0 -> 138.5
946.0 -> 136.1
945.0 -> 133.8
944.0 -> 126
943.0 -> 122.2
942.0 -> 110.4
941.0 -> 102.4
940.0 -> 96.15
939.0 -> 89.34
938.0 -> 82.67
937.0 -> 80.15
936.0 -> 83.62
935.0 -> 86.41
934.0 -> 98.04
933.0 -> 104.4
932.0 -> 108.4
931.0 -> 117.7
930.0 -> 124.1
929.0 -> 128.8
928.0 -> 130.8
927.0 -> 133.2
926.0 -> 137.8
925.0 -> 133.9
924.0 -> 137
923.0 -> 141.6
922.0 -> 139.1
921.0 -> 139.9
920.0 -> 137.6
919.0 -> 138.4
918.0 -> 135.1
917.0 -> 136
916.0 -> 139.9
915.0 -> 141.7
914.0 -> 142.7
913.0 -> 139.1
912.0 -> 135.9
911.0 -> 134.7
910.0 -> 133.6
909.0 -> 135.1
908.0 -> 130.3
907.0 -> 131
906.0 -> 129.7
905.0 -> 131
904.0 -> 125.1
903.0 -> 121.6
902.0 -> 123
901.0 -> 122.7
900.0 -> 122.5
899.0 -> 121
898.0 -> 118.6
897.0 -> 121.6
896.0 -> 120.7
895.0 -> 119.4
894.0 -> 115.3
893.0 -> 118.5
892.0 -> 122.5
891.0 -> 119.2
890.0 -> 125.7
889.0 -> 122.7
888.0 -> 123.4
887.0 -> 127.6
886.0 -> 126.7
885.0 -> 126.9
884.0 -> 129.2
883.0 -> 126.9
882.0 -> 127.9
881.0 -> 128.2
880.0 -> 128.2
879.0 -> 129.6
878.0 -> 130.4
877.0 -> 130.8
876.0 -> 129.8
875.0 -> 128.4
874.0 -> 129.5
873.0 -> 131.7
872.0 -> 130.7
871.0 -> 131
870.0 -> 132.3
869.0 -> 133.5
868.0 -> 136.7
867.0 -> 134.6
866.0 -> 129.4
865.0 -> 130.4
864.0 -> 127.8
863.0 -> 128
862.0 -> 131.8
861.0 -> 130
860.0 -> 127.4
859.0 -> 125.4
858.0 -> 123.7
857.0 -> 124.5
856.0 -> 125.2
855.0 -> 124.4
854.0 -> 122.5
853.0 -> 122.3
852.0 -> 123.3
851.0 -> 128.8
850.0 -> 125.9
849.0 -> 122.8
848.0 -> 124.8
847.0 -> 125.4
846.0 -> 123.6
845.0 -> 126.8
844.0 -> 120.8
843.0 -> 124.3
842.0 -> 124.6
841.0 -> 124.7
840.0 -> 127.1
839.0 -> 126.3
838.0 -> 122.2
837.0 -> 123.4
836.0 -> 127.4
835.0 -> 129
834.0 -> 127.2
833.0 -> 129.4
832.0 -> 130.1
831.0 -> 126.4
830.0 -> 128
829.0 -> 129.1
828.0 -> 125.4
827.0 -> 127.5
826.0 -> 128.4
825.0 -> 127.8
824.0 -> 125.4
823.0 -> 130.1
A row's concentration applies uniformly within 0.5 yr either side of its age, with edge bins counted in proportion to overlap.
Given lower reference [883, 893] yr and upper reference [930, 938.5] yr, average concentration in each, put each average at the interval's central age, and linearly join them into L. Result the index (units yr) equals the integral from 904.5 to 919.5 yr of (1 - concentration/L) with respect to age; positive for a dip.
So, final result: -3.5 yr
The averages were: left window 125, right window 96.9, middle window 136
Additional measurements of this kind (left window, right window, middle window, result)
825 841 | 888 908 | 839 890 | -1.0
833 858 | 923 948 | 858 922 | -4.8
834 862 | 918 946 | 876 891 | -0.6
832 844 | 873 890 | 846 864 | 0.1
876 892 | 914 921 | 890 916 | 1.2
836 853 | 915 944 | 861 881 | -1.3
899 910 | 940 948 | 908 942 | 0.8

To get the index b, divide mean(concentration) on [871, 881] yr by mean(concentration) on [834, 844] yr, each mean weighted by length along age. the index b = 1.0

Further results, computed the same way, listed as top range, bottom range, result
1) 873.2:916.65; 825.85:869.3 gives 1.01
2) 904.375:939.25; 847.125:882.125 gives 0.97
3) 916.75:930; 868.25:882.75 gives 1.04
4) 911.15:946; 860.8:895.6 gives 0.95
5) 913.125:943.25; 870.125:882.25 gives 0.93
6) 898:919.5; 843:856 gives 1.06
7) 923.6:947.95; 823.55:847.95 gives 0.91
